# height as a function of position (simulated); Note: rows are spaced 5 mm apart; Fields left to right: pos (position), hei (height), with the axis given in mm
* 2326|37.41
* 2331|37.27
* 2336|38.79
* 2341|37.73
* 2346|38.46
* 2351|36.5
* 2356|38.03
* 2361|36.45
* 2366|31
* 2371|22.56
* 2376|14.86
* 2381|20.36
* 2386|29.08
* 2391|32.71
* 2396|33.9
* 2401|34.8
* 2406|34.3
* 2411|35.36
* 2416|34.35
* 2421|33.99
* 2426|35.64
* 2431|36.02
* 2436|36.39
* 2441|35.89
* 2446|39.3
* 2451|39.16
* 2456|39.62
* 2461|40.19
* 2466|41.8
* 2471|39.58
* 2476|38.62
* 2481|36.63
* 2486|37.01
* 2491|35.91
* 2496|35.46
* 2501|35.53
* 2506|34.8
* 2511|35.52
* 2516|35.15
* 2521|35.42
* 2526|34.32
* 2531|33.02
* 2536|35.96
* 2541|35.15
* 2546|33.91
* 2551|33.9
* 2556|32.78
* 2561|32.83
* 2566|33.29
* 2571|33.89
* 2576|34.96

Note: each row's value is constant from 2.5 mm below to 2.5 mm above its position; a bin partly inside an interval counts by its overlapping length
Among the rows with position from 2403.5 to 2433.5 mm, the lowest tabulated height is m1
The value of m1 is 33.99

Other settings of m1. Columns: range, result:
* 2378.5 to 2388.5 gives 20.36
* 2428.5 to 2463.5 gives 35.89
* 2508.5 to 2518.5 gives 35.15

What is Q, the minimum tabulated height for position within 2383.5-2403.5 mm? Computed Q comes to 29.08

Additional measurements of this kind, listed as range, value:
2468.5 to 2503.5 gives 35.46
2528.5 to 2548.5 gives 33.02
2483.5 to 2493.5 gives 35.91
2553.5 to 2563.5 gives 32.78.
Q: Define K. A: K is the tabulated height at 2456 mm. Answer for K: 39.62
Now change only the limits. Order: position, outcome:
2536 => 35.96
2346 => 38.46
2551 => 33.9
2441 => 35.89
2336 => 38.79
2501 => 35.53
